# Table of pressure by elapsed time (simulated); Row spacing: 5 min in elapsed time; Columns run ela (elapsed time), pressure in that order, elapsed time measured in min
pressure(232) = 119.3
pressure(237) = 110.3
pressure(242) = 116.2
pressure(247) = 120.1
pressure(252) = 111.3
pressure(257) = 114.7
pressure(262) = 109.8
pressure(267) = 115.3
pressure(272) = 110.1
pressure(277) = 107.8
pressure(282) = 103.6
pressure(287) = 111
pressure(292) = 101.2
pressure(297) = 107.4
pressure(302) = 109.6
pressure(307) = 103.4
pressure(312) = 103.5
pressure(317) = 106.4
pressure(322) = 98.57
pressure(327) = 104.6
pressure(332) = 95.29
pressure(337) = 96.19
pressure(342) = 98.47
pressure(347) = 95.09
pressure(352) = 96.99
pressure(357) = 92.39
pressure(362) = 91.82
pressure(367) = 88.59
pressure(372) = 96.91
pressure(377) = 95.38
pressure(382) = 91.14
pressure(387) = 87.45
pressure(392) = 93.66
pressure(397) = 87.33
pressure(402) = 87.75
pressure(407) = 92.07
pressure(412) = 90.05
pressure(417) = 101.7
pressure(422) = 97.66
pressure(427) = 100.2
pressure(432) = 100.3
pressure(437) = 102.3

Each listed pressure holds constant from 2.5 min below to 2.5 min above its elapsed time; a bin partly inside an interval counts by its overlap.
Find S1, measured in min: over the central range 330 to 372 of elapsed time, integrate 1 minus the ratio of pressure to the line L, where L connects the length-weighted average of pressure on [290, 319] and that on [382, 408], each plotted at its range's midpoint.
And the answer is 1.2 min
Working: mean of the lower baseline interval 105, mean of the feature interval 94.5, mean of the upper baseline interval 89.7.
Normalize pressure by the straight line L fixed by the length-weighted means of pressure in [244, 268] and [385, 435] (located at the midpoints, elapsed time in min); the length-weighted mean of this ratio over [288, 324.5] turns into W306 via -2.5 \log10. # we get 0.031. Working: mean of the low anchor 114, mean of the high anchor 94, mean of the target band 105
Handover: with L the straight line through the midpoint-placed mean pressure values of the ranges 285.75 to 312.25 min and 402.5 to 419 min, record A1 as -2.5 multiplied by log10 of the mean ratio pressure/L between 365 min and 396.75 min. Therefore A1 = 0.057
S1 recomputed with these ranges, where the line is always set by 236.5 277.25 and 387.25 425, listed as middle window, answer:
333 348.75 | 0.8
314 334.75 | 0.5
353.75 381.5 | 1.4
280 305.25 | 0.4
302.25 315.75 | 0.2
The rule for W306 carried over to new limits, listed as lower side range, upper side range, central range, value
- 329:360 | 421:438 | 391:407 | 0.10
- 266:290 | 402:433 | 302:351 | 0.04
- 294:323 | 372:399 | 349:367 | 0.04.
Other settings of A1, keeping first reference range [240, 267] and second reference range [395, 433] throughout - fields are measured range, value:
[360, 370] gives 0.115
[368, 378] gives 0.050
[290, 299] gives 0.051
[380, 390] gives 0.101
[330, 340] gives 0.091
